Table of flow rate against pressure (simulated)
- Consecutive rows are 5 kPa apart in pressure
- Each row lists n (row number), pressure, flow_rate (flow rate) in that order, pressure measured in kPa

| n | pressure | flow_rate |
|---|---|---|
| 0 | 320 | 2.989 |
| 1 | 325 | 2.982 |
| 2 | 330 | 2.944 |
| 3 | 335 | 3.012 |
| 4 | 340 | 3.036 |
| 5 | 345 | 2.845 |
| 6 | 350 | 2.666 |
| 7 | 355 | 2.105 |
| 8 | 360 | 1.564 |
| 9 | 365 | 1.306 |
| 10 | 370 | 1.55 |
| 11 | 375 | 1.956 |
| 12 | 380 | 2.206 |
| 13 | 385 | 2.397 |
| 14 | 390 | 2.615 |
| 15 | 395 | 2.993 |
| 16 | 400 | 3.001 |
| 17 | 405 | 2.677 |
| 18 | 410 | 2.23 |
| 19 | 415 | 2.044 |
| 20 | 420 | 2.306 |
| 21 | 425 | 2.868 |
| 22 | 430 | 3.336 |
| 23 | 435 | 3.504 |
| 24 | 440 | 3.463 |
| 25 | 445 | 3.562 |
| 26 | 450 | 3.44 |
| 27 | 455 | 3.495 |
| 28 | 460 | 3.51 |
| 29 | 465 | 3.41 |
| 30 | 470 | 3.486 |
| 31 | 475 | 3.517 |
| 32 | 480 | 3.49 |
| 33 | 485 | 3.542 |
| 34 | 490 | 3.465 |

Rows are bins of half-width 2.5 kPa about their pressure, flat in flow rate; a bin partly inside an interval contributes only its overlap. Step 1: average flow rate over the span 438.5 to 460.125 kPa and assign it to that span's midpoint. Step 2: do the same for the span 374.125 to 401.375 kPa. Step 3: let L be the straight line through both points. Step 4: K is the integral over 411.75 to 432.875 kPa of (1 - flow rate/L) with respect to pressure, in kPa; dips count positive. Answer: 3.1 kPa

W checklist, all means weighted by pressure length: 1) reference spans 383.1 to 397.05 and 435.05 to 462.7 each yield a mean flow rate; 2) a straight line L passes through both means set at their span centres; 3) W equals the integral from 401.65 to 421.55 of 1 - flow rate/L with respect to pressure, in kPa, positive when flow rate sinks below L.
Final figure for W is 4.2 kPa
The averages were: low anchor 2.67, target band 2.34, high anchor 3.49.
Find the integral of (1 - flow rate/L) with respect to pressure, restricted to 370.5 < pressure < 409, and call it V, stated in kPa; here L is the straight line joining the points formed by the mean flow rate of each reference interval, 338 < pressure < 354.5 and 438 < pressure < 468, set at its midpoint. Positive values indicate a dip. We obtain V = 7.2 kPa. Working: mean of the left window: 2.75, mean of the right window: 3.48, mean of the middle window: 2.48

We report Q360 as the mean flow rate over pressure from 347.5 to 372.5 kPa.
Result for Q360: 1.84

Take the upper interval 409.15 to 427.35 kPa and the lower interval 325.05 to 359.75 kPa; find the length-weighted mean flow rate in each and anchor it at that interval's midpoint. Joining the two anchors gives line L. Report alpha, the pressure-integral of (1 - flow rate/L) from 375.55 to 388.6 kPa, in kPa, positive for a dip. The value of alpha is 1.3 kPa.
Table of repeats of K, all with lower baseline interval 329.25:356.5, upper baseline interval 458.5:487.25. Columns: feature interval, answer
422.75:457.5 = -0.7 kPa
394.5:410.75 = 1.9 kPa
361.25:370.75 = 4.8 kPa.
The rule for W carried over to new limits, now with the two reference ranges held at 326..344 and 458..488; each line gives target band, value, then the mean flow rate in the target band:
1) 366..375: 4.31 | 1.62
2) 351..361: 3.46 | 2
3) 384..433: 8.90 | 2.66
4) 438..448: -0.38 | 3.51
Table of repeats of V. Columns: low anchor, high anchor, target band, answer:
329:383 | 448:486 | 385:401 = -0.6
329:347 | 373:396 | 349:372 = 7.8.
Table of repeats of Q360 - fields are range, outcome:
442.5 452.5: 3.5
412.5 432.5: 2.64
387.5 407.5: 2.82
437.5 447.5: 3.51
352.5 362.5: 1.83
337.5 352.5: 2.85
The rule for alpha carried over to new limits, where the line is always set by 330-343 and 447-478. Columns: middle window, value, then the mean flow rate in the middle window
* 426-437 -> 0.1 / 3.34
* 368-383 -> 5.8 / 1.93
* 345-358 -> 2.6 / 2.44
